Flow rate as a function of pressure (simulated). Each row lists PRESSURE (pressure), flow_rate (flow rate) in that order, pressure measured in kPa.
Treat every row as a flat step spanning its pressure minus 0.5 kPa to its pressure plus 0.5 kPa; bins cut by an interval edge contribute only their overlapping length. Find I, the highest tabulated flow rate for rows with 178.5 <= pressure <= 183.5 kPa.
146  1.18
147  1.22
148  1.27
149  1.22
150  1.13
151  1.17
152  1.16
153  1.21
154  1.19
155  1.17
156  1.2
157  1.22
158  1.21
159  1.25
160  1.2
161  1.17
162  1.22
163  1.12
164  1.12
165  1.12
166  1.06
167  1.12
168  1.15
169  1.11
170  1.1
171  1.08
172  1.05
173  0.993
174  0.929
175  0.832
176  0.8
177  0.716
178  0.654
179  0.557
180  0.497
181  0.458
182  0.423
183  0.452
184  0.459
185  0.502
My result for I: 0.557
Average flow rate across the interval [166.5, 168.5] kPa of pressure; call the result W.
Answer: 1.14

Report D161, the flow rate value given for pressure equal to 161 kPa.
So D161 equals 1.17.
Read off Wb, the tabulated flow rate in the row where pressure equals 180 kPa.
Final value 0.497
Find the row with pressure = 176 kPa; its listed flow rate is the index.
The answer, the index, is 0.8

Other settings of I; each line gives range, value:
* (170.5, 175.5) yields 1.08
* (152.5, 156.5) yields 1.21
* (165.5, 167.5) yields 1.12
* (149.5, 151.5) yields 1.17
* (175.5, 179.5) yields 0.8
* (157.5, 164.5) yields 1.25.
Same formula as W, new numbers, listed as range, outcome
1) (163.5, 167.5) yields 1.1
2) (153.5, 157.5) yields 1.19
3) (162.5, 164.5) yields 1.12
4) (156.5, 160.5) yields 1.22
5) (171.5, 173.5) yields 1.02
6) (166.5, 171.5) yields 1.11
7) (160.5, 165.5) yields 1.15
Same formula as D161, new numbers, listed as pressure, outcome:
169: 1.11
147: 1.22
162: 1.22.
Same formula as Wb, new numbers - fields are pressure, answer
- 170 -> 1.1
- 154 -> 1.19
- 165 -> 1.12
